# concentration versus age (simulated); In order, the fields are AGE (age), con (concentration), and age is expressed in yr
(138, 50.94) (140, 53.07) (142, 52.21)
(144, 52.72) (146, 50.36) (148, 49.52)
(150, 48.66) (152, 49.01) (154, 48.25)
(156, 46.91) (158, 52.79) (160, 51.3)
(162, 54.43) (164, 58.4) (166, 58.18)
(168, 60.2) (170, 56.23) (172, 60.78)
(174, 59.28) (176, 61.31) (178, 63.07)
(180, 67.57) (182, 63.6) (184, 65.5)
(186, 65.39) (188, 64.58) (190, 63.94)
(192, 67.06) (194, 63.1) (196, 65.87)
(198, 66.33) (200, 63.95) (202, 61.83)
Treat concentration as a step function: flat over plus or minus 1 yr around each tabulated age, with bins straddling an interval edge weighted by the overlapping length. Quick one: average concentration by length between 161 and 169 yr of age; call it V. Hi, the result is 57.8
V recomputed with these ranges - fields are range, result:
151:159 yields 49.2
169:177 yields 59.4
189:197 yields 65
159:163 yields 52.9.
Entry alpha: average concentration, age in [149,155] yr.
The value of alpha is 48.6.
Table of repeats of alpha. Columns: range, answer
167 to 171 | 58.2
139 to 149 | 51.6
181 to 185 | 64.5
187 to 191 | 64.3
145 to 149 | 49.9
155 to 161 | 50.3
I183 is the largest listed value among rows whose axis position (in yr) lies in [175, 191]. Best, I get 67.57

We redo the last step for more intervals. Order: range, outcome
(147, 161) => 52.79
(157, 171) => 60.2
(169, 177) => 61.31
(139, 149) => 53.07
